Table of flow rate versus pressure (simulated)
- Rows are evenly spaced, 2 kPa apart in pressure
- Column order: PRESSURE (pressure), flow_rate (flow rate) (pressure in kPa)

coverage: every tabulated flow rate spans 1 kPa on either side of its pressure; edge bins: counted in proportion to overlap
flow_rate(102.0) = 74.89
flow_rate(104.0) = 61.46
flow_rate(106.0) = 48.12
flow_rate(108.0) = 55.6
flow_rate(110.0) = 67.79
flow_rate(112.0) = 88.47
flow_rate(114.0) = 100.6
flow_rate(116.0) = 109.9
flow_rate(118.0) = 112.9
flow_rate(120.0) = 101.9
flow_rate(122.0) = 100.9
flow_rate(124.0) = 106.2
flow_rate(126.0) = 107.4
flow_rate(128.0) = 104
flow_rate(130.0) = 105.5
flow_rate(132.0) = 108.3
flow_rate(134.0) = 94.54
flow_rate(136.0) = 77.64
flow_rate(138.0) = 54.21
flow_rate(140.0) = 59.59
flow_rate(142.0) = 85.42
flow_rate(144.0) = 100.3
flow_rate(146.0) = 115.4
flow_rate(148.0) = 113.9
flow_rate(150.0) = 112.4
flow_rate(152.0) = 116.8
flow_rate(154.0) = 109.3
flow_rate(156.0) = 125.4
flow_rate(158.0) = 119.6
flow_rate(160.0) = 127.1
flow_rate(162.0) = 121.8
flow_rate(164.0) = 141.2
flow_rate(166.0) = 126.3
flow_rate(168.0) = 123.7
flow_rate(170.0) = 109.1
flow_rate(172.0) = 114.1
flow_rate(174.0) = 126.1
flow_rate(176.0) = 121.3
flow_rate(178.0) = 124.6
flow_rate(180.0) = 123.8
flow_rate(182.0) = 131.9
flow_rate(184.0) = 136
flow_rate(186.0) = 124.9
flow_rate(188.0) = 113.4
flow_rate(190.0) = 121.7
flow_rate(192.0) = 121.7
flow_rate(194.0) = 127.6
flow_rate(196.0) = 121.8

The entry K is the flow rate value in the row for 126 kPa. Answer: 107.4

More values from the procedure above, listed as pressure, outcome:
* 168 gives 123.7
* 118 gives 112.9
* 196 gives 121.8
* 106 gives 48.12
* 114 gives 100.6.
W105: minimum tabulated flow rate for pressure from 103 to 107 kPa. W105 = 48.12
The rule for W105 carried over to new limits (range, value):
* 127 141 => 54.21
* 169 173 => 109.1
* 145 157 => 109.3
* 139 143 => 59.59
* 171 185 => 114.1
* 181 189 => 113.4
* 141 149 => 85.42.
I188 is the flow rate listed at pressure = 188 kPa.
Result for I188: 113.4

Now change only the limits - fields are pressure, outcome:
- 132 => 108.3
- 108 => 55.6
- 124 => 106.2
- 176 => 121.3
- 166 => 126.3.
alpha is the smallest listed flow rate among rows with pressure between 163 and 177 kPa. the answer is 109.1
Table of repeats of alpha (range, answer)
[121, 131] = 100.9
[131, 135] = 94.54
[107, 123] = 55.6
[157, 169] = 119.6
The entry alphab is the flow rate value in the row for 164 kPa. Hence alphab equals 141.2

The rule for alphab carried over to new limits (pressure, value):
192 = 121.7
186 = 124.9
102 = 74.89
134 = 94.54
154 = 109.3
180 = 123.8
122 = 100.9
